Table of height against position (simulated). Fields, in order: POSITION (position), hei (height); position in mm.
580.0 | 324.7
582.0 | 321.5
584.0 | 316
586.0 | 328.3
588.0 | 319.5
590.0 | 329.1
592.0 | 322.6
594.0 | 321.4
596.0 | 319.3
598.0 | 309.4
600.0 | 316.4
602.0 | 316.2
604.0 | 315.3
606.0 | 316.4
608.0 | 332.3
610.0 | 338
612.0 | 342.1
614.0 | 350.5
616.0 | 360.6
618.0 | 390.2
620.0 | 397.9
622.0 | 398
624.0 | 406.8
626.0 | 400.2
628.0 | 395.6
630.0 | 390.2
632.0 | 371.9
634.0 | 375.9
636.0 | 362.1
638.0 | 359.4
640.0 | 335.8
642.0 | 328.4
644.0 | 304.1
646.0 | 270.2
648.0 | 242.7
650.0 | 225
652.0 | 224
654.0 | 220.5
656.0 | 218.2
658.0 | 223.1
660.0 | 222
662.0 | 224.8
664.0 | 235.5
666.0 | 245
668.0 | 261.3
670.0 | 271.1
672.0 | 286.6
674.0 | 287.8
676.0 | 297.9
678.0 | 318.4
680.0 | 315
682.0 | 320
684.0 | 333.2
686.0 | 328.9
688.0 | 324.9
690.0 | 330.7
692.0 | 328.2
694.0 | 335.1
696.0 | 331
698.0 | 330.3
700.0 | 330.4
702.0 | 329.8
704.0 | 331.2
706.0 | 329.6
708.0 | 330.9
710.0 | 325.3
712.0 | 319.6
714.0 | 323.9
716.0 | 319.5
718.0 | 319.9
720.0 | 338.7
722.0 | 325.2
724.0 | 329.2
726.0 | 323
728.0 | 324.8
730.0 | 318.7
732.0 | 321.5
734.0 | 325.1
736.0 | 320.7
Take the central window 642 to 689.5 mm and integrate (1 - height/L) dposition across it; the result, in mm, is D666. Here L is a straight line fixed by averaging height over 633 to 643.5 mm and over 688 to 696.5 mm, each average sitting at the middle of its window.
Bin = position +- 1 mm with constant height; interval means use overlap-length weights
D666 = 9.5 mm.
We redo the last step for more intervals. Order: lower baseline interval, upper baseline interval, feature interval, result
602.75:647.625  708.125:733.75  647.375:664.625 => 5.96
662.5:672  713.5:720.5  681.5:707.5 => -3.26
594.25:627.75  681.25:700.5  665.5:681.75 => 2.22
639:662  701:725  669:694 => -1.91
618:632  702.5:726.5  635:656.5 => 5.54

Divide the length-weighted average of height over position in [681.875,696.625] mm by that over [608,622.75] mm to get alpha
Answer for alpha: 0.90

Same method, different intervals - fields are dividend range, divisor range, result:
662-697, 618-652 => 0.87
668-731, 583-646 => 0.93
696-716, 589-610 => 1.02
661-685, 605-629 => 0.77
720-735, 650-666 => 1.44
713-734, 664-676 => 1.20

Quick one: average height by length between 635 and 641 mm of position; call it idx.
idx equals 352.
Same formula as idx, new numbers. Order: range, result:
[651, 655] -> 222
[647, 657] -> 226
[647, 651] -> 234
